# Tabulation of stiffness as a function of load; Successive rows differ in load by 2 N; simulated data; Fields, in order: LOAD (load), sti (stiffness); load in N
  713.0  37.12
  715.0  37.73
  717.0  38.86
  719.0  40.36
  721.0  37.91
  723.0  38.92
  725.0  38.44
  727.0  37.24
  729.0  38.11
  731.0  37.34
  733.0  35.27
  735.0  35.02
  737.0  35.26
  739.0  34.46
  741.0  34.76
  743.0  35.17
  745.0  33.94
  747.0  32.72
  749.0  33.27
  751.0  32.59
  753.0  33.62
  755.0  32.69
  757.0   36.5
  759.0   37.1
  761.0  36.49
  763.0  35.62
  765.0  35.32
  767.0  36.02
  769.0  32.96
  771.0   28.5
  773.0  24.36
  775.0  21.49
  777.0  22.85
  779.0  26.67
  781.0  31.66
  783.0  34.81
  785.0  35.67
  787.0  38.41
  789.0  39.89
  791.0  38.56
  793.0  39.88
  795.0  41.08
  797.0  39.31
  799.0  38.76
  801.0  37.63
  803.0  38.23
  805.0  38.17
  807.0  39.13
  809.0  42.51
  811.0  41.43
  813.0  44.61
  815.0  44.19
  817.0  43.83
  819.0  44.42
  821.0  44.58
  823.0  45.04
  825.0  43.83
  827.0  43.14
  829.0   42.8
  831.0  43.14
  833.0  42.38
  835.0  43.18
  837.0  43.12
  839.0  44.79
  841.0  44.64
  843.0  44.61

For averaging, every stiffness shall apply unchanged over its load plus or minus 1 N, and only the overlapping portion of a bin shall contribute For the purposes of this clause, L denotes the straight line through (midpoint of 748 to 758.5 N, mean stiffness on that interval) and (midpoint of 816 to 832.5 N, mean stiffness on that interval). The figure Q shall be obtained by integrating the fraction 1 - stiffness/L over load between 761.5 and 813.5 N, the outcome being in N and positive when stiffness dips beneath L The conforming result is 4.5 N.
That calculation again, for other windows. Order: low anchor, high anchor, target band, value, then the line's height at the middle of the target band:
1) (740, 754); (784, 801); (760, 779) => 3.1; 36.3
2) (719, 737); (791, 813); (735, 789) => 7.7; 38.5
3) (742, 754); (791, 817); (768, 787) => 4.1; 37.2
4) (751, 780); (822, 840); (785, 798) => -1.1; 36.2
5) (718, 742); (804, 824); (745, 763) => 2.0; 38.6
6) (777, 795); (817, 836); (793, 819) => -1.0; 39.4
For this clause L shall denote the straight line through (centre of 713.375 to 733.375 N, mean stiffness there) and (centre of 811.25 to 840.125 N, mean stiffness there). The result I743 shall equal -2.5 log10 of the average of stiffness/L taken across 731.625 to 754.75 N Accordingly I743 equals 0.15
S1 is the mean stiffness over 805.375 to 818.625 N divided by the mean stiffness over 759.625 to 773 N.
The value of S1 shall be 1.3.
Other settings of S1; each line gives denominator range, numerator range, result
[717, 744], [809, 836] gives 1.18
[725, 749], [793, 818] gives 1.15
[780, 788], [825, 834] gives 1.22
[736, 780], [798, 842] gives 1.31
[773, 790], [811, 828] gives 1.42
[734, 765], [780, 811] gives 1.11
